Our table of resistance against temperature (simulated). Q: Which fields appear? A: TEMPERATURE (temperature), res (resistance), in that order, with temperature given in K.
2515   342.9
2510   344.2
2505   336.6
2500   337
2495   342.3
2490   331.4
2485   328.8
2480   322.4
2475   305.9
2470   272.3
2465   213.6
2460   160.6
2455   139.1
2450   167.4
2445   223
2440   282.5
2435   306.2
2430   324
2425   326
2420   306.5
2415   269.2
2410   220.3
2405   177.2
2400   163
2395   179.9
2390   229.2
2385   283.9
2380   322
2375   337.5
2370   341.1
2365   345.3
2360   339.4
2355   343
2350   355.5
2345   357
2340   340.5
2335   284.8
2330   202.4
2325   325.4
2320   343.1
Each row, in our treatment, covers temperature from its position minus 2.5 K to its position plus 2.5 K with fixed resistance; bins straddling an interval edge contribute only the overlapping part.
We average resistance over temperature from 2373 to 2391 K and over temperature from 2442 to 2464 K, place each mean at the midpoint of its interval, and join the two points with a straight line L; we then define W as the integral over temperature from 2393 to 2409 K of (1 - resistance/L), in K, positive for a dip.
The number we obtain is 5.26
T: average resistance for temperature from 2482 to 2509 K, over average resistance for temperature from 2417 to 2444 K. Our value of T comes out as 1.1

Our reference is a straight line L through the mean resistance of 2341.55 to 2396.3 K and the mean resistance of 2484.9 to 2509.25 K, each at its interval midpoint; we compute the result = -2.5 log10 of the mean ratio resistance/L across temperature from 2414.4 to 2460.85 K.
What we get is 0.28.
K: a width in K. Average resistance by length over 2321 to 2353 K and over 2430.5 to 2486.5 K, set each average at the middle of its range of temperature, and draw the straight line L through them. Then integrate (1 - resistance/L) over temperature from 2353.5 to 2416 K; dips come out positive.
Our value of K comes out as 3.7 K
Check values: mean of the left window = 313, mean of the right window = 249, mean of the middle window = 272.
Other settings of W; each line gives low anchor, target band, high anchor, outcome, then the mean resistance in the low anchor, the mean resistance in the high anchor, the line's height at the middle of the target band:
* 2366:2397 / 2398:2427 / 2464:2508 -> 5.1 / 287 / 314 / 295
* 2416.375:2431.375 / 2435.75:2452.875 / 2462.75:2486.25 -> 4.1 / 315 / 287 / 304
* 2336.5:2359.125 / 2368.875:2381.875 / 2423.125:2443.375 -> 0.0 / 345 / 305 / 333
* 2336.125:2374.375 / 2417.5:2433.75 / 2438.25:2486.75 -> -2.5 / 343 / 240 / 275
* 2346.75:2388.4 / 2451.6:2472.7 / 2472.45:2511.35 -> 8.6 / 332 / 331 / 331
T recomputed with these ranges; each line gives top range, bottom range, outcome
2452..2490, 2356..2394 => 0.82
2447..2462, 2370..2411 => 0.64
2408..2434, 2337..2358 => 0.84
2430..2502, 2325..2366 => 0.84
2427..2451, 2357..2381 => 0.79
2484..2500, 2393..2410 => 1.86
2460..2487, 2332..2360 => 0.83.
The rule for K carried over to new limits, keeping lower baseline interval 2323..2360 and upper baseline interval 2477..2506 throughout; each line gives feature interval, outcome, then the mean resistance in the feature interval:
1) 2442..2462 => 9.3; 176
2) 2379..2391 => 1.6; 279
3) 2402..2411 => 3.6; 193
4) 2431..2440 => 0.7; 303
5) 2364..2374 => -0.7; 342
